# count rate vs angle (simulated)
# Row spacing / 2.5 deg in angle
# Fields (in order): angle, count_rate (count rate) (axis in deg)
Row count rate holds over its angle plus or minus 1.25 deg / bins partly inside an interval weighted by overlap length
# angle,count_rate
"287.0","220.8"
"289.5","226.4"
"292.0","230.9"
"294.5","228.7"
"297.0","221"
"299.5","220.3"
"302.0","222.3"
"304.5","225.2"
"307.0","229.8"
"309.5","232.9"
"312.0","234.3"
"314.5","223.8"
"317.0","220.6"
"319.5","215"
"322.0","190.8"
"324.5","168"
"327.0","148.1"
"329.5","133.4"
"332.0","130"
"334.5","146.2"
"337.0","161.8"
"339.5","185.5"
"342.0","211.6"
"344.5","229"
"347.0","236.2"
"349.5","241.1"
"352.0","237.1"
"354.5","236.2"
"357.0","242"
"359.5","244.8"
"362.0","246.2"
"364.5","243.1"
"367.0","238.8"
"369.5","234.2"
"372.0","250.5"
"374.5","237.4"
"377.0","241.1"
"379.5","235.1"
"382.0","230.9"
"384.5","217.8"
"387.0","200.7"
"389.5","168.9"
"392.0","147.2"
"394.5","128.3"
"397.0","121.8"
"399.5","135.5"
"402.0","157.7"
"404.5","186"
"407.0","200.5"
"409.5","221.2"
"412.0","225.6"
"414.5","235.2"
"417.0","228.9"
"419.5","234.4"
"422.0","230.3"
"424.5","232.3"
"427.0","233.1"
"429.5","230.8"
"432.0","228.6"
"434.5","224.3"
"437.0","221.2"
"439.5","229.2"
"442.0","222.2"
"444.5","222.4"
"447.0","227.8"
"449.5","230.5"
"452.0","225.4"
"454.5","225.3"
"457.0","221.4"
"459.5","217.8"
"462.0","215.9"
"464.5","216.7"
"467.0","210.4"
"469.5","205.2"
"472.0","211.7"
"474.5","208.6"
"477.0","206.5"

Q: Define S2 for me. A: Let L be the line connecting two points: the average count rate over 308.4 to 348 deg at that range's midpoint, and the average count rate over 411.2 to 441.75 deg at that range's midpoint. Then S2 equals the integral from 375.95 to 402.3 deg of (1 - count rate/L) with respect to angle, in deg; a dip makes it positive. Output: 4.1 deg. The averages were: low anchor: 191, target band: 181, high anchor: 229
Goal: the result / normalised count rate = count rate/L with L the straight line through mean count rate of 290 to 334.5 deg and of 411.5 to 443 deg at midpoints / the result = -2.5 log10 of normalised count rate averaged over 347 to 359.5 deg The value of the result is -0.13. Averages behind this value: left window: 203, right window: 229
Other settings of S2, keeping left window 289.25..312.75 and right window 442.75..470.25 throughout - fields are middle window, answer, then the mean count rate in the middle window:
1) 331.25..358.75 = 2.2 deg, 207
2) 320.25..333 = 3.9 deg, 157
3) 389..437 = 4.9 deg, 200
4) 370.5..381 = -0.8 deg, 241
